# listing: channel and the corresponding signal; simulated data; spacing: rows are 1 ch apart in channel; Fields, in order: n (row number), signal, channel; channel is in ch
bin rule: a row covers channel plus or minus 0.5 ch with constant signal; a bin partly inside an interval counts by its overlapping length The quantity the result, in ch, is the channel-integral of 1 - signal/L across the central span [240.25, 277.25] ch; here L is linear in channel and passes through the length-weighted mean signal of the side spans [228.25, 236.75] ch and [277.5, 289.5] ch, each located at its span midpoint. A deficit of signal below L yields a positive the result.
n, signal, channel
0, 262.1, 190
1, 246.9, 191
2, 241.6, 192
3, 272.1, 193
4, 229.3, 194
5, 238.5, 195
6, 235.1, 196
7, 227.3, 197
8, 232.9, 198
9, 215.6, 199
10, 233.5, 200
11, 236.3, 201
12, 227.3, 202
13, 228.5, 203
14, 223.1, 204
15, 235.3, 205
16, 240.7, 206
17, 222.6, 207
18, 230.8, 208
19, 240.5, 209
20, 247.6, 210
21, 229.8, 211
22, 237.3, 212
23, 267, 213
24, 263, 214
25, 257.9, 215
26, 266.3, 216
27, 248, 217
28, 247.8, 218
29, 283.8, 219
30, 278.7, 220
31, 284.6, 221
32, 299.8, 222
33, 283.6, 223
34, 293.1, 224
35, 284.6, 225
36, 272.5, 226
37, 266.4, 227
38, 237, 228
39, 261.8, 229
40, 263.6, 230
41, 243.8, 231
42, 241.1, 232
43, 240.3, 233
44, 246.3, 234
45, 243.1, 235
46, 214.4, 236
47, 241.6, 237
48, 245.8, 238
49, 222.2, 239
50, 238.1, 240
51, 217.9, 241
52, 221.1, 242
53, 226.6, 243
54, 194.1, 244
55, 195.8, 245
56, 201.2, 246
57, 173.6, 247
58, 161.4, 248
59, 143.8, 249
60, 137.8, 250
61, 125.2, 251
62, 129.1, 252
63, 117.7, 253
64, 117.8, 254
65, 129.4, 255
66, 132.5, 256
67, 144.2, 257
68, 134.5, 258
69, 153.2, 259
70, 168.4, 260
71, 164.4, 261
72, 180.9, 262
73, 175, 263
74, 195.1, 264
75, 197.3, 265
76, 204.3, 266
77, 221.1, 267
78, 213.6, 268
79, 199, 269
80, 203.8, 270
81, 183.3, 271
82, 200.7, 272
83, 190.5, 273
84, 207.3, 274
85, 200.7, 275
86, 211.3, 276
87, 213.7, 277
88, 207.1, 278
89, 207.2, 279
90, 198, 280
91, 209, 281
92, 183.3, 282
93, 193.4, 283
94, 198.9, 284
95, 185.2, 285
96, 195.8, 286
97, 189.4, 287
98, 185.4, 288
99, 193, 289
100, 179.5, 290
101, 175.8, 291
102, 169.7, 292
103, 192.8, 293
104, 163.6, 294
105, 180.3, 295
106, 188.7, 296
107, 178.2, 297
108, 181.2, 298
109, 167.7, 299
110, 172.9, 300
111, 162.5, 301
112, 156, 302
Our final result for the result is 6.8 ch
